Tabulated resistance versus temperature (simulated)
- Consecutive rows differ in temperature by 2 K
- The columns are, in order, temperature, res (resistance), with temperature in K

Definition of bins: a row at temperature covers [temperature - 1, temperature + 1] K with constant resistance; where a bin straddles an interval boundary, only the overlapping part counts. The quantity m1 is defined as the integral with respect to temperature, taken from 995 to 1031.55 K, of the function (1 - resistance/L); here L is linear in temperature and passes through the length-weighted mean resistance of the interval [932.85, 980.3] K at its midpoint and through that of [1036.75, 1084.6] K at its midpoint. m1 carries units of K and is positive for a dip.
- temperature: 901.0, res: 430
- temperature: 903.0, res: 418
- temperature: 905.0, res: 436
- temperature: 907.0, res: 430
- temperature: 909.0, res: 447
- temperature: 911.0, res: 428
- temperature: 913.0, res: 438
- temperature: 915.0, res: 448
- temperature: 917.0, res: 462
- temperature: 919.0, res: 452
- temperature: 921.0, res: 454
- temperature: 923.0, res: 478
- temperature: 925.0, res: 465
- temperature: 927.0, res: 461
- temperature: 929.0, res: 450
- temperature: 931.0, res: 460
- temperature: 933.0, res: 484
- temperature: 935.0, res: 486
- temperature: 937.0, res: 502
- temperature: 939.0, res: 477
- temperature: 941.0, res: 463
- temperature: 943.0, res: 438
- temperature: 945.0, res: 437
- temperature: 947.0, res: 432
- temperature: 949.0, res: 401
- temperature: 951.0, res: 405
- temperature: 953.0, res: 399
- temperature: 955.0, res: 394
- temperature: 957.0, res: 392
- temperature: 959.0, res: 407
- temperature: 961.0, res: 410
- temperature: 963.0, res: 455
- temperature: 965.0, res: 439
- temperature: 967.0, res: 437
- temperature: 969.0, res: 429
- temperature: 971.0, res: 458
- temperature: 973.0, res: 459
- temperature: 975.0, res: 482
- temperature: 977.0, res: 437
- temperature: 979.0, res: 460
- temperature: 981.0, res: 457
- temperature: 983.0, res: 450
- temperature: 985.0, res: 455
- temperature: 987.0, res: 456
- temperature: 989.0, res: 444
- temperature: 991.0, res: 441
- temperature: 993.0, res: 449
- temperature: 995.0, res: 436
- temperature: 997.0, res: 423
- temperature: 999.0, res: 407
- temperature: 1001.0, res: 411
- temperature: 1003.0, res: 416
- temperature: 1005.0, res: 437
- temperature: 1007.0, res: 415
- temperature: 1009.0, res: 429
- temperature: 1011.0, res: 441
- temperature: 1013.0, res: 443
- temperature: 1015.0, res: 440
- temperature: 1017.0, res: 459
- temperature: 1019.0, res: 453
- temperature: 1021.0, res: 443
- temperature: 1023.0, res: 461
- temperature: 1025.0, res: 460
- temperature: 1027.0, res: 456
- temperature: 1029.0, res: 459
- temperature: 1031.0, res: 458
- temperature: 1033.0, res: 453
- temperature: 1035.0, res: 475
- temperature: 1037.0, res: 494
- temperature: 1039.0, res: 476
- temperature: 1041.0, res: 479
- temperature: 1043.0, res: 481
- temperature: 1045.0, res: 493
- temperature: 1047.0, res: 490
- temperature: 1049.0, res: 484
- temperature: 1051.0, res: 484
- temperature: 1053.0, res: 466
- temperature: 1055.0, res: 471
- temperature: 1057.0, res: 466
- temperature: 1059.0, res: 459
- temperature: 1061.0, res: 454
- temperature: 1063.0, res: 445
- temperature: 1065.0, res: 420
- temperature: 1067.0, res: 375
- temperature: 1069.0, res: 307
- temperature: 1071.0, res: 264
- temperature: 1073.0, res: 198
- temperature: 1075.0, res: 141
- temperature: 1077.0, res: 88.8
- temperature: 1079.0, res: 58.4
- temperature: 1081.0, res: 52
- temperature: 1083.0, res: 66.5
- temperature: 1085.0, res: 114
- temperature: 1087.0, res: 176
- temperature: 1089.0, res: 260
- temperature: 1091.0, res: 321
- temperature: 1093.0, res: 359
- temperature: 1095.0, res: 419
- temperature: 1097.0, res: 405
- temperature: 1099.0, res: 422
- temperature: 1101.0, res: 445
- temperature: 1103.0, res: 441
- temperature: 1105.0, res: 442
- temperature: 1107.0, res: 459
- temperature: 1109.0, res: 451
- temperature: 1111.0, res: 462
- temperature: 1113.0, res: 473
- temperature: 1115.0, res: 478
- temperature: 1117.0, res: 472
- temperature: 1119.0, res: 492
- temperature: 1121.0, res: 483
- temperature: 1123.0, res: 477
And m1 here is -4.3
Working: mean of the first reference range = 440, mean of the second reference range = 354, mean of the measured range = 439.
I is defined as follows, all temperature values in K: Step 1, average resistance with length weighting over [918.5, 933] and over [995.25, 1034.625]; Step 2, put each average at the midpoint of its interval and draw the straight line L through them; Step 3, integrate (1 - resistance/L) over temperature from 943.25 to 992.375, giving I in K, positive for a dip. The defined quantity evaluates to 1.8 K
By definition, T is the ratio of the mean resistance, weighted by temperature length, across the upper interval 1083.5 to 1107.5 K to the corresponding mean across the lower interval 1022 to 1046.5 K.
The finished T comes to 0.74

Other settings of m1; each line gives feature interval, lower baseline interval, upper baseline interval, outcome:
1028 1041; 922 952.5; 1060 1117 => -3.48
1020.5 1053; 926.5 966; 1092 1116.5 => -2.44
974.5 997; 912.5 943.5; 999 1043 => 0.29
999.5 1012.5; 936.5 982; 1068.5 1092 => -3.61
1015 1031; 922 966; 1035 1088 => -3.32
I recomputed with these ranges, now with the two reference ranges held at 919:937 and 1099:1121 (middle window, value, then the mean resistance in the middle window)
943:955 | 1.3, 415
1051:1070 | 1.3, 432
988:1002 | 1.1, 430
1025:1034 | 0.1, 457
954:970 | 1.6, 420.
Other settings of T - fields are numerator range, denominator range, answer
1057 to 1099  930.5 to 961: 0.63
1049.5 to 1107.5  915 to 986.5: 0.73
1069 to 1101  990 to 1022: 0.54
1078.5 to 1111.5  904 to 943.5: 0.69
